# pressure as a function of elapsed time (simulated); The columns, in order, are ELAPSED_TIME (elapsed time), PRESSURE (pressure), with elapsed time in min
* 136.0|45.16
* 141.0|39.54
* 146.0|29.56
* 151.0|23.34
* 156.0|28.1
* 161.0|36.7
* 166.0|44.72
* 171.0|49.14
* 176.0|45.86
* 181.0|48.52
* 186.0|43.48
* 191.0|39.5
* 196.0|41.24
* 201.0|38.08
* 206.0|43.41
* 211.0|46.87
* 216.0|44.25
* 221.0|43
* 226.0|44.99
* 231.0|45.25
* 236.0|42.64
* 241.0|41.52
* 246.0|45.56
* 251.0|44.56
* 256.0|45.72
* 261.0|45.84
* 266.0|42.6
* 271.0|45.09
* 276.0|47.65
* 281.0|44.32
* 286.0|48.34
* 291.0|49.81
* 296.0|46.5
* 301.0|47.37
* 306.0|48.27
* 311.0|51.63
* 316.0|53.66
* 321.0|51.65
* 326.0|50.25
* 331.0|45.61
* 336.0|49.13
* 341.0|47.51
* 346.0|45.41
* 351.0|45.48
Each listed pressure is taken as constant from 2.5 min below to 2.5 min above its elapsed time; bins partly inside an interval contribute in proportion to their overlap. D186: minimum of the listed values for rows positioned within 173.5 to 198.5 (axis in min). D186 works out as 39.5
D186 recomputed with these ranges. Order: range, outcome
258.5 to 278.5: 42.6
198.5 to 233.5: 38.08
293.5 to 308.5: 46.5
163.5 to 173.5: 44.72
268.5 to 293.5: 44.32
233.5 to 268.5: 41.52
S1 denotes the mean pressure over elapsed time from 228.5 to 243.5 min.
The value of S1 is 43.1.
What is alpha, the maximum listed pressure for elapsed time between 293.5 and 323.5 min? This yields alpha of 53.66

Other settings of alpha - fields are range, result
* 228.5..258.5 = 45.72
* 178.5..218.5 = 48.52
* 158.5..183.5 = 49.14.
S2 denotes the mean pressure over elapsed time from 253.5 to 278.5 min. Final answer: 45.4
